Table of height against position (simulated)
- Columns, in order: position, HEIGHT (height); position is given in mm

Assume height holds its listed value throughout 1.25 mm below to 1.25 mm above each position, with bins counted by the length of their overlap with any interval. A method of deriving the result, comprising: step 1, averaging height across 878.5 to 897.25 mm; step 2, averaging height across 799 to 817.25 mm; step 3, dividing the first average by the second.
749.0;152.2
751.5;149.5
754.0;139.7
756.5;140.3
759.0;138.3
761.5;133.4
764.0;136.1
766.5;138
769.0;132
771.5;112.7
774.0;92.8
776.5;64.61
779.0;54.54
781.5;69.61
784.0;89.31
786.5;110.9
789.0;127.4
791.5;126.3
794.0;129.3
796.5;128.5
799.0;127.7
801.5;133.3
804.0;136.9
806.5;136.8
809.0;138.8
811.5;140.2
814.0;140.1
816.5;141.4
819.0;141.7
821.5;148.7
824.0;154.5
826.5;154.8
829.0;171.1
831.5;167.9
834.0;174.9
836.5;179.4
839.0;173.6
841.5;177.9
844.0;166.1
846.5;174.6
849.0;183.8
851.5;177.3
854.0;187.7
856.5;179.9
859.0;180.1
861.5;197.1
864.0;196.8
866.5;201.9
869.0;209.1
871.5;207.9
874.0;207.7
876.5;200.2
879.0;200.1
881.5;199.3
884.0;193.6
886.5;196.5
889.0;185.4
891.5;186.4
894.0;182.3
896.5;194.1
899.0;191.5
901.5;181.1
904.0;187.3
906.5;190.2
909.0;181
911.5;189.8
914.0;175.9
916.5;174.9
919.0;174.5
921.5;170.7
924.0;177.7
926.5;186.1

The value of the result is 1.40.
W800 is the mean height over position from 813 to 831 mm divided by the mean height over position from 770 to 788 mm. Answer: 1.8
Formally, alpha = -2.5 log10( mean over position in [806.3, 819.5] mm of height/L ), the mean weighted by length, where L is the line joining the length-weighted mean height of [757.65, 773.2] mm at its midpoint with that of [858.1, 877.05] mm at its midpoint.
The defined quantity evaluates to 0.17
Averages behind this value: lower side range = 131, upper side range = 200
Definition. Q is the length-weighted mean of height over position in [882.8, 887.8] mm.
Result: 195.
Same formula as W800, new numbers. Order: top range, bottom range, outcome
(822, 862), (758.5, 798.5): 1.56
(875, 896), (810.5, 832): 1.28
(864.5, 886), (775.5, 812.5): 1.77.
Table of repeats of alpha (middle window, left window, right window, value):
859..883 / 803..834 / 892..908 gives -0.158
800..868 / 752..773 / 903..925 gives -0.060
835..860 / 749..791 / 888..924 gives -0.157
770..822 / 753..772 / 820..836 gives 0.256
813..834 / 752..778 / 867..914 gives 0.013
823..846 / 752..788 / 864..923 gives -0.110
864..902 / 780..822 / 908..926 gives -0.203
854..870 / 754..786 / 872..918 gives -0.147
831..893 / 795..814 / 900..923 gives -0.181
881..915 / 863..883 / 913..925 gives -0.003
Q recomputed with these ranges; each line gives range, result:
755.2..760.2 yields 139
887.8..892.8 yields 186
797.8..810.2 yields 135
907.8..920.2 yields 179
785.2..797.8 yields 124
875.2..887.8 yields 198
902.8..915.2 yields 185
